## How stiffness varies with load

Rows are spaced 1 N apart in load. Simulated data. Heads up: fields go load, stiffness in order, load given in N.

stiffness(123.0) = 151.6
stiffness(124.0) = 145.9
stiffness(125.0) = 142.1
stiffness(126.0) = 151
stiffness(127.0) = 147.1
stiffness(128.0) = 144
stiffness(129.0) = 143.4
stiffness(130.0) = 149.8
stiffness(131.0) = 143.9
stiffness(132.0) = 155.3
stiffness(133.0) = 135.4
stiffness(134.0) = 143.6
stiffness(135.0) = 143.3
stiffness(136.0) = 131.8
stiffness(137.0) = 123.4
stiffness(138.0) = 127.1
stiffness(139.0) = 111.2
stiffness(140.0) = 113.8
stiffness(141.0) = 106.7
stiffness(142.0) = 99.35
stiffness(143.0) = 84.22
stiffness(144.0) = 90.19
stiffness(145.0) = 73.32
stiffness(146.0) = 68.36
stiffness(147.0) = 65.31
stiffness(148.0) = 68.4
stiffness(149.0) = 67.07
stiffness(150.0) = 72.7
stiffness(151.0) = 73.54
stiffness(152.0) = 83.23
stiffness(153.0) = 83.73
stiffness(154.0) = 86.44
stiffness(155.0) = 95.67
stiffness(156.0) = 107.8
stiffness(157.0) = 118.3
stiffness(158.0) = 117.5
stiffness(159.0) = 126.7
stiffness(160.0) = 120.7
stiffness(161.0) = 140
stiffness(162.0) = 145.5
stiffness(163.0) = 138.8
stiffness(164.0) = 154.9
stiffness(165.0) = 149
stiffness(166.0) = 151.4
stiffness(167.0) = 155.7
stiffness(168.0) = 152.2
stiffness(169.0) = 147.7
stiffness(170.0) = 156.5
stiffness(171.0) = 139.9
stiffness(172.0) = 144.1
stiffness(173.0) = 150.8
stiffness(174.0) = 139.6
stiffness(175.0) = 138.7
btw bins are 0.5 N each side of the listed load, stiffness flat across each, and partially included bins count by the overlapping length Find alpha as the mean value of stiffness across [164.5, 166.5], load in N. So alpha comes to 150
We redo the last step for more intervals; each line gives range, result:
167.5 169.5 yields 150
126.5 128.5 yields 146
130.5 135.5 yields 144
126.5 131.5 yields 146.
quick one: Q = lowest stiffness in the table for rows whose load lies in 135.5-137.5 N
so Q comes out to 123.4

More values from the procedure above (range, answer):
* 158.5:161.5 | 120.7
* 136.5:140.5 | 111.2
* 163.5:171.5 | 139.9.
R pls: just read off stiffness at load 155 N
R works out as 95.67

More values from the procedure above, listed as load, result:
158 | 117.5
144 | 90.19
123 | 151.6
